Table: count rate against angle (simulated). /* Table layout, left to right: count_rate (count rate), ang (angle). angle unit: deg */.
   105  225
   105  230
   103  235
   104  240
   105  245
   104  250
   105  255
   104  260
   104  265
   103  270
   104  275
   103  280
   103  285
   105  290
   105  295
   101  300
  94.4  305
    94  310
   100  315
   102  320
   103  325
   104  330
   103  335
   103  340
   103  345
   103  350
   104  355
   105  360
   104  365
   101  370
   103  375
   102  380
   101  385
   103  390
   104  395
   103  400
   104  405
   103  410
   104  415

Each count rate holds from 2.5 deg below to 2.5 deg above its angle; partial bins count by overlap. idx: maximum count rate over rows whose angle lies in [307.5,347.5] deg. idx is 104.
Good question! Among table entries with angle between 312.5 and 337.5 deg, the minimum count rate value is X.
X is 100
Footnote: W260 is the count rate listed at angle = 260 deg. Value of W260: 104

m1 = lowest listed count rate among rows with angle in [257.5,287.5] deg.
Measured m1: 103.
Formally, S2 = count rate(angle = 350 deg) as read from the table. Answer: 103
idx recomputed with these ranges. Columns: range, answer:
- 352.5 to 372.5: 105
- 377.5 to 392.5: 103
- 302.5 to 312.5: 94.4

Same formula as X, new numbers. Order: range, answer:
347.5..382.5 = 101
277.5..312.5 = 94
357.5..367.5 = 104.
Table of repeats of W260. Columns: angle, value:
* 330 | 104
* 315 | 100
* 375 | 103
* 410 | 103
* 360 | 105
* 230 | 105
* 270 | 103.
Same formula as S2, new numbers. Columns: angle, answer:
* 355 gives 104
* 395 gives 104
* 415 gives 104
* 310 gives 94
